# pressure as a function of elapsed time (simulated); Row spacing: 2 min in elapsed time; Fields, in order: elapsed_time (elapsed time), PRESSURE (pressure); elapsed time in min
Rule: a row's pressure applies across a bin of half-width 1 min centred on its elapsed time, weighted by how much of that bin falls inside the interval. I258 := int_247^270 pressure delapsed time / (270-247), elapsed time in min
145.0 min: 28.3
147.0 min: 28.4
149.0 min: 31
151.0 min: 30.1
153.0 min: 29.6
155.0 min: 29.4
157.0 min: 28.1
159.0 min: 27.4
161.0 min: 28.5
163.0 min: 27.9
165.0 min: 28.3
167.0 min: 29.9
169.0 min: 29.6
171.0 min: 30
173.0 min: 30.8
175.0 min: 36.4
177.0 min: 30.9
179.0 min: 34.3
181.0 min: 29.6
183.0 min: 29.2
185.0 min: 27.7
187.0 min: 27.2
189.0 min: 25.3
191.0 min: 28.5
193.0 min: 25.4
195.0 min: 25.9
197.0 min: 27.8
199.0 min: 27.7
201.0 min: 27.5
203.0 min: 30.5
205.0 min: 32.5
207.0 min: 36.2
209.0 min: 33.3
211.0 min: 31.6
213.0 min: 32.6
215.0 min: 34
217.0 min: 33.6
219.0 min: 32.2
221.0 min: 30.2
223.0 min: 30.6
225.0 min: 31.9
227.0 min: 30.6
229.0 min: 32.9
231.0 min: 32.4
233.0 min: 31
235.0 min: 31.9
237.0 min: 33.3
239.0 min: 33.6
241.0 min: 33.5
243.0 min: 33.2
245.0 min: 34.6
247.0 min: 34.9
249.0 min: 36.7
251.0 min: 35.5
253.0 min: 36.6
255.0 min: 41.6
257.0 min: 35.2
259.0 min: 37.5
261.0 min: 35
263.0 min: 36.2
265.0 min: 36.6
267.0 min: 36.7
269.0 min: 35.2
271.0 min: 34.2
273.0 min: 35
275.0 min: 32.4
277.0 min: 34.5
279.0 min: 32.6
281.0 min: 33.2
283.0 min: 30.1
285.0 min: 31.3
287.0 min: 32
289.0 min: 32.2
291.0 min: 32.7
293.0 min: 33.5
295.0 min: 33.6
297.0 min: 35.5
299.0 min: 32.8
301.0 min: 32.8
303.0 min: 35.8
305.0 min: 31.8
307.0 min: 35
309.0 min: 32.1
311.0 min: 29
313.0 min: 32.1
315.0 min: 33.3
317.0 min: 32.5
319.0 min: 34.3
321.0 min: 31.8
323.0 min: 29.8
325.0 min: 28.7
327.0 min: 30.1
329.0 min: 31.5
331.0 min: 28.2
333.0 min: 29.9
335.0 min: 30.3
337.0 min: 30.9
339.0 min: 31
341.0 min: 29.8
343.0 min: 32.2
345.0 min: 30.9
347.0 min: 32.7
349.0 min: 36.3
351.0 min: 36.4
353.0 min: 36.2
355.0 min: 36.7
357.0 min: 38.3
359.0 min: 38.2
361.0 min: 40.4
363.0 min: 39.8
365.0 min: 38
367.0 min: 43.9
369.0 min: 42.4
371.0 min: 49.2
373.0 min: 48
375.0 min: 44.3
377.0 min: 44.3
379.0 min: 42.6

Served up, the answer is 36.5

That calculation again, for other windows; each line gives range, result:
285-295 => 32.6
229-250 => 33.5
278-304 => 32.9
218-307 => 33.8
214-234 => 31.9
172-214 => 30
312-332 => 31.2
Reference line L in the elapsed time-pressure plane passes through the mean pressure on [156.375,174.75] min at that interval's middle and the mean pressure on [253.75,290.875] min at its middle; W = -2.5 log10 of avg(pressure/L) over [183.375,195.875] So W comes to 0.14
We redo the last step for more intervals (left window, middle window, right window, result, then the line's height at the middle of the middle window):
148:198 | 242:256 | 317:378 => -0.13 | 32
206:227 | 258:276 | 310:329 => -0.11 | 31.9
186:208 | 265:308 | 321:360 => -0.08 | 31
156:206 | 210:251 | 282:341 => -0.09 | 30.1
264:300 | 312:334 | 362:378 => 0.22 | 38.3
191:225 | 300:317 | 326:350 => -0.06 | 31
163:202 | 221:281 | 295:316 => -0.10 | 31.3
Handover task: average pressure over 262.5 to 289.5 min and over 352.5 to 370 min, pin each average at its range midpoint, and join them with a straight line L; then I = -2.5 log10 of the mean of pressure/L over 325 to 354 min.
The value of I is 0.19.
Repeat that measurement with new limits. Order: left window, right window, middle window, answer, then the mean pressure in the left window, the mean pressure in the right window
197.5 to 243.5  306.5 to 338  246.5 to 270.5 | -0.153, 32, 31.2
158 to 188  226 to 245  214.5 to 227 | 0.002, 29.8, 32.6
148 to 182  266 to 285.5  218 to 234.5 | 0.018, 30.1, 33.6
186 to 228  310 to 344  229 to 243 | -0.078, 30.2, 30.9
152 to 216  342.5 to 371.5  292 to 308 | 0.046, 29.8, 38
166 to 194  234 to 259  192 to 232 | 0.046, 29.6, 35.1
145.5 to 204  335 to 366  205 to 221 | -0.094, 29.1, 35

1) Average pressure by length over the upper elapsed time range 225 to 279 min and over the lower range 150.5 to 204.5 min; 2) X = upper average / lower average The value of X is 1.2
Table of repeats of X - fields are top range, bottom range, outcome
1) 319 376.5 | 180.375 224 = 1.19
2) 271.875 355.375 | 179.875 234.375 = 1.07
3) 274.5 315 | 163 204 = 1.13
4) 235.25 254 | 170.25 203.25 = 1.19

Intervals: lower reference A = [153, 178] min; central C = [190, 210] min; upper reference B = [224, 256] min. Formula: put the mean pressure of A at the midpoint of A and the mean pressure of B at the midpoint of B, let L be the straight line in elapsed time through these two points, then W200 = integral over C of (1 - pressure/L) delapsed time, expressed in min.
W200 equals 1.40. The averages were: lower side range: 29.8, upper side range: 34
